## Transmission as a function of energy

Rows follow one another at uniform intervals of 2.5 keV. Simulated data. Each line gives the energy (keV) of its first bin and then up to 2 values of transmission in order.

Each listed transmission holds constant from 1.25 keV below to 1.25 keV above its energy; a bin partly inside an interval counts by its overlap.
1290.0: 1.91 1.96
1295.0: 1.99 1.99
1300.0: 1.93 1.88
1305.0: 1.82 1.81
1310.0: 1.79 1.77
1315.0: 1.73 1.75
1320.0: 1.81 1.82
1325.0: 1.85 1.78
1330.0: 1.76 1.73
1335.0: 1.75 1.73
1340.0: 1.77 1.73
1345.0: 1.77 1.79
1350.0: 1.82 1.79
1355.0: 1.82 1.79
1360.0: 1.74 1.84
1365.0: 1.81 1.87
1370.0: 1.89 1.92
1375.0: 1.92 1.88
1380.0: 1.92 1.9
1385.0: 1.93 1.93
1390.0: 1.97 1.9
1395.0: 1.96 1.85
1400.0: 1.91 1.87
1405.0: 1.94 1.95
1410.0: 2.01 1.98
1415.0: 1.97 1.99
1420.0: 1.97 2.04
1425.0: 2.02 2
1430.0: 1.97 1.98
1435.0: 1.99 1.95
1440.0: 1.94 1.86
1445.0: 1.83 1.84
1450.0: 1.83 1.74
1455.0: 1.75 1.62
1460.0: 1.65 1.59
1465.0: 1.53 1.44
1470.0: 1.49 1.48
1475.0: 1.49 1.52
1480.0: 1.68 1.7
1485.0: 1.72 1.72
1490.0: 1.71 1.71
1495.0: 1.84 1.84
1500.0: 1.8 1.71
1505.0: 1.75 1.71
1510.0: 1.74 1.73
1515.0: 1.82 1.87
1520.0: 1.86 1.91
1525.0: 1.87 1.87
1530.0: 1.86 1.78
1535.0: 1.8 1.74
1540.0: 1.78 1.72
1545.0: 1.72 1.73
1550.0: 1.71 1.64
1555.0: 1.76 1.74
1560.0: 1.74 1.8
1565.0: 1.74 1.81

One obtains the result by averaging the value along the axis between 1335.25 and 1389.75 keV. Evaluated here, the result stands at 1.84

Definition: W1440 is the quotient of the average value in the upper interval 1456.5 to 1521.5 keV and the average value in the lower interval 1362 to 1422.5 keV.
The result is 0.9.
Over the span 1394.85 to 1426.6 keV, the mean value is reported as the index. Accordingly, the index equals 1.96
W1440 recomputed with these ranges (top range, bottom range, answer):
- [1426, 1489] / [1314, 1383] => 0.96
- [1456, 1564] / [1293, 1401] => 0.93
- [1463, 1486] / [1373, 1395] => 0.81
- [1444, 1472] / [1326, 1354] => 0.94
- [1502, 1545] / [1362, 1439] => 0.93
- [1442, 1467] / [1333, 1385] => 0.94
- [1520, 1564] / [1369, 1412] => 0.92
